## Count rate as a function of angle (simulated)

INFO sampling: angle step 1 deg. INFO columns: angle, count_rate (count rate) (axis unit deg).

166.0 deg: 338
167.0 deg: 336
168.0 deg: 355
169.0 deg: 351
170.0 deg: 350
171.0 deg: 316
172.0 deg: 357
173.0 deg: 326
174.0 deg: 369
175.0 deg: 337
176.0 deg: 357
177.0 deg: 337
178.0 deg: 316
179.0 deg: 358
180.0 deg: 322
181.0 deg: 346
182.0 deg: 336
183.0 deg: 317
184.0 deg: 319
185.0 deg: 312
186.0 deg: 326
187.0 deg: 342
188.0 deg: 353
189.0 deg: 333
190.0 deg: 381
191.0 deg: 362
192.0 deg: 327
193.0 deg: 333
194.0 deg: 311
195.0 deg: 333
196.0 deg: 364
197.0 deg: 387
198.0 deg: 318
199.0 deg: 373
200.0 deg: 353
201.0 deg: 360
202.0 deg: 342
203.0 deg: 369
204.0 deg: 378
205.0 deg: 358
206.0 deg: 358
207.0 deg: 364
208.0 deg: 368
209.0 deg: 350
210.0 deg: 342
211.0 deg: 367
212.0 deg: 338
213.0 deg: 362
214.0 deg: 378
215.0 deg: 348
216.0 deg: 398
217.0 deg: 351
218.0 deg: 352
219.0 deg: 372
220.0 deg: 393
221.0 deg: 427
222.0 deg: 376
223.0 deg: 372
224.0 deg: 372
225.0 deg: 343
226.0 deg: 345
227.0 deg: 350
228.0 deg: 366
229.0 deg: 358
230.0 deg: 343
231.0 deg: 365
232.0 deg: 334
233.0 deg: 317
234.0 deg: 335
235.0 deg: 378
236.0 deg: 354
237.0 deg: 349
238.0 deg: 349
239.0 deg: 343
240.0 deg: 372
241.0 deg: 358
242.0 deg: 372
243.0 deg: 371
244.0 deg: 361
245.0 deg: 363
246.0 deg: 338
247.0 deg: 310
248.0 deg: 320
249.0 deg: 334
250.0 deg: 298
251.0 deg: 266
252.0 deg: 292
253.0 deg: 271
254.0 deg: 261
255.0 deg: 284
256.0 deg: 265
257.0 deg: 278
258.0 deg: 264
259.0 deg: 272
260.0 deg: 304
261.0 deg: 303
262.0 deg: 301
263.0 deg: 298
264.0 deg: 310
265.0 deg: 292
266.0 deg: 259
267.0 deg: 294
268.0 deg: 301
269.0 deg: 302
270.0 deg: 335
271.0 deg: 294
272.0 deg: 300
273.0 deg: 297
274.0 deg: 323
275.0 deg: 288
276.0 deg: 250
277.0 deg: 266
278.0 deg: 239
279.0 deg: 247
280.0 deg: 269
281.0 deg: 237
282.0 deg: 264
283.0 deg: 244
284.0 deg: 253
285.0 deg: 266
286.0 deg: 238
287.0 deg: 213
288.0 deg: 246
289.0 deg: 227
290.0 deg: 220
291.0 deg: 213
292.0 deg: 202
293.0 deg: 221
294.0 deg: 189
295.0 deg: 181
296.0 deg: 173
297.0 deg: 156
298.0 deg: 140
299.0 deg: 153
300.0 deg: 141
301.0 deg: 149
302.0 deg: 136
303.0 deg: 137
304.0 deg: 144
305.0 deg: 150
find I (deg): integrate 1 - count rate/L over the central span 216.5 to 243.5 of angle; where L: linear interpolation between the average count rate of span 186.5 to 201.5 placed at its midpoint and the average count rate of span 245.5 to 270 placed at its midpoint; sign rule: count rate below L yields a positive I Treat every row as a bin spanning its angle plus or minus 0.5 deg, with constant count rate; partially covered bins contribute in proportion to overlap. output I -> -3.62 deg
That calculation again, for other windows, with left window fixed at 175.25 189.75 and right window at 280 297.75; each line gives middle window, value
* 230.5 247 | -4.7 deg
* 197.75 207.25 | -1.4 deg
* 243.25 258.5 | -2.3 deg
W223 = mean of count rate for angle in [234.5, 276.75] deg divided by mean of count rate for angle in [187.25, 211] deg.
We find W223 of 0.9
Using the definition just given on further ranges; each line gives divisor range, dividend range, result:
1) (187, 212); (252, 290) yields 0.78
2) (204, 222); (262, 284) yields 0.77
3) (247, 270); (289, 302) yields 0.61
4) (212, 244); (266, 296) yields 0.70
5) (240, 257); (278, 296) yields 0.72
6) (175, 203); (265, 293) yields 0.77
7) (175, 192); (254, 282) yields 0.84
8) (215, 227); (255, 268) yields 0.77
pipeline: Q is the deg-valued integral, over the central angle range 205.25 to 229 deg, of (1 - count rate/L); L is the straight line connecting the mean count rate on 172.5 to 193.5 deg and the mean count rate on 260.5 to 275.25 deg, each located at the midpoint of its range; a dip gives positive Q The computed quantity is -3.1 deg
